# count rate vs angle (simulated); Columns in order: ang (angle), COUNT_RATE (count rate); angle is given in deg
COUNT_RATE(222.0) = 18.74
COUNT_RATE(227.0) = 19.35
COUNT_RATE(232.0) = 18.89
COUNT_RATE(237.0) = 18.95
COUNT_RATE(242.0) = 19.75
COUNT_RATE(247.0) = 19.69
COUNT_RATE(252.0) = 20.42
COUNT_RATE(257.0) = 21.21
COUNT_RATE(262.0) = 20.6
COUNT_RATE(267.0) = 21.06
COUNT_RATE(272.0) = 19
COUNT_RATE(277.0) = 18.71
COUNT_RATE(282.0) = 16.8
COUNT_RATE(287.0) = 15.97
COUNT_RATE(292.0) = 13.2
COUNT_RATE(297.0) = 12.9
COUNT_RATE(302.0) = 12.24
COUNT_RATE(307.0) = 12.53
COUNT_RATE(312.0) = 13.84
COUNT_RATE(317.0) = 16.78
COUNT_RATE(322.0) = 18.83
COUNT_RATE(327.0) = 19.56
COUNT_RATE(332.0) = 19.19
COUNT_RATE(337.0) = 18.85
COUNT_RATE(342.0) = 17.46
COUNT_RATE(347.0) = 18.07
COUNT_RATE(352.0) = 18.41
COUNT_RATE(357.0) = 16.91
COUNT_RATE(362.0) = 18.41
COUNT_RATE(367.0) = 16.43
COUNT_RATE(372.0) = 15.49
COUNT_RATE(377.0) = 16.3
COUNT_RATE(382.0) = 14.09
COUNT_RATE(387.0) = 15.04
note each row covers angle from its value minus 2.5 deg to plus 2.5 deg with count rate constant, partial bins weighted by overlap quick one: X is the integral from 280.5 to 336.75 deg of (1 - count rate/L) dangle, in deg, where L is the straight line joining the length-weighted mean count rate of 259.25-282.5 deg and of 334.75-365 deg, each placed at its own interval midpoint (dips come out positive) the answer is 9.0 deg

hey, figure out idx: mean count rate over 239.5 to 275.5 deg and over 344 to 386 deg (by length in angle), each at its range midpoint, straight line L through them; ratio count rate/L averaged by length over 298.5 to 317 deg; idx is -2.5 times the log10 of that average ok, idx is 0.35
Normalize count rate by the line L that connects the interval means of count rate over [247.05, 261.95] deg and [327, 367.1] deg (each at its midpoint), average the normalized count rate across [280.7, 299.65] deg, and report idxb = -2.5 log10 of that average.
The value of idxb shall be 0.33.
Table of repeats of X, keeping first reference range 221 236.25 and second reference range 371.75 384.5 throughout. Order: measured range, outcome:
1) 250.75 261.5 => -1.5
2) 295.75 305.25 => 2.6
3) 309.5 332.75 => -1.2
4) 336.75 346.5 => -1.1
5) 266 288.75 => -0.5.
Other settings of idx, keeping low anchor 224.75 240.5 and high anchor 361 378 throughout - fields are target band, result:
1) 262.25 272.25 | -0.11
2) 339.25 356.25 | -0.06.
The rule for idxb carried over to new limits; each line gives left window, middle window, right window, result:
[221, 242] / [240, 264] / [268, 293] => -0.115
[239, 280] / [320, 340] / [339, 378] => -0.061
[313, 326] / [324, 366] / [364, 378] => -0.089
